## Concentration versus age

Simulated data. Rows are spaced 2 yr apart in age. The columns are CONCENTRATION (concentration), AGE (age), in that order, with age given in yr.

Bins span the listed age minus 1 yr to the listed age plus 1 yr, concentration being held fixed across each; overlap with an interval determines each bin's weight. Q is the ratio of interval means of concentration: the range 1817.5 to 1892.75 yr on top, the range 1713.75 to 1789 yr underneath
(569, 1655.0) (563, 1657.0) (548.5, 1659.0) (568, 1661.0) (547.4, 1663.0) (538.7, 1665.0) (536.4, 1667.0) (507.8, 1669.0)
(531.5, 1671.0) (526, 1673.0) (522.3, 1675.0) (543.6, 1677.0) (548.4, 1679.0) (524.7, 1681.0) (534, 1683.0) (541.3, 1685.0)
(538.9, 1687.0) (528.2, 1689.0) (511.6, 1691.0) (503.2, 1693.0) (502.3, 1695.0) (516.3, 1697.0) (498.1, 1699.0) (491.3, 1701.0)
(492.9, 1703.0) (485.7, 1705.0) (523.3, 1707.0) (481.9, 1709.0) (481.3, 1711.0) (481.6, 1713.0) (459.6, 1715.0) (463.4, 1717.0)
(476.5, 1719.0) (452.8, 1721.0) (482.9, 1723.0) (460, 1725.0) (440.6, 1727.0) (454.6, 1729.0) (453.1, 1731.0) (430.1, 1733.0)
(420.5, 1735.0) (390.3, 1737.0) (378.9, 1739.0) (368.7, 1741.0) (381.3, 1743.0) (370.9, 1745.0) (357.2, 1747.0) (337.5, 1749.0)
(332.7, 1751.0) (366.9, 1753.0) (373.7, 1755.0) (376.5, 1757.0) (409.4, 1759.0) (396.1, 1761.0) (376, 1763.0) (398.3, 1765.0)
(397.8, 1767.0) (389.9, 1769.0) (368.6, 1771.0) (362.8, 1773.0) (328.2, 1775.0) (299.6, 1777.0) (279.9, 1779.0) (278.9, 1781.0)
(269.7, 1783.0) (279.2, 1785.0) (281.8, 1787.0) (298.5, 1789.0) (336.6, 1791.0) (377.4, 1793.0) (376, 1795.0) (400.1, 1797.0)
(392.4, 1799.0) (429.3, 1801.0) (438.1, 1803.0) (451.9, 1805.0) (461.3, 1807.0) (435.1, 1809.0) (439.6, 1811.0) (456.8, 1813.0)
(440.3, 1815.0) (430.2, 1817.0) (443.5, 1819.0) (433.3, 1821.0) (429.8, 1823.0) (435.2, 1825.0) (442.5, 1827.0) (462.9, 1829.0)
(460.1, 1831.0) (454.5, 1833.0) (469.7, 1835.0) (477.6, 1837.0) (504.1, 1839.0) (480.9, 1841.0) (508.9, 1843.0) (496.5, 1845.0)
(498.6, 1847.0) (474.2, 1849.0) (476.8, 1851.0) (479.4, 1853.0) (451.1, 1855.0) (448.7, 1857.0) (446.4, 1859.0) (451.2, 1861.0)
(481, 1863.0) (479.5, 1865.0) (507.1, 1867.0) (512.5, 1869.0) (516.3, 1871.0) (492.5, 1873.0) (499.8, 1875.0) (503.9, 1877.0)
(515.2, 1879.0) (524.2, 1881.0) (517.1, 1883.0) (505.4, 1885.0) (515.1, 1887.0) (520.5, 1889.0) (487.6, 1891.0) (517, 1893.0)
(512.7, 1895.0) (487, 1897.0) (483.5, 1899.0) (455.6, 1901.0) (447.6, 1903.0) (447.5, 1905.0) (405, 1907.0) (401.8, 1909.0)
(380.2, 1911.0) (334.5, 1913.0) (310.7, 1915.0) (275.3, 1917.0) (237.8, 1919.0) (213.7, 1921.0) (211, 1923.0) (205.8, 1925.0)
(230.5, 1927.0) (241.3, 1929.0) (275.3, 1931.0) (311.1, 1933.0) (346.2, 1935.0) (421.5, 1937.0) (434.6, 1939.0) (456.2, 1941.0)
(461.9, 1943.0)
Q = 1.3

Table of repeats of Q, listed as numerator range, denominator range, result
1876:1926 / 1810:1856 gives 0.90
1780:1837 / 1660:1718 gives 0.79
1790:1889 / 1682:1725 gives 0.93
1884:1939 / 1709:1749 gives 0.88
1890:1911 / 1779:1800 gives 1.41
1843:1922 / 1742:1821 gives 1.21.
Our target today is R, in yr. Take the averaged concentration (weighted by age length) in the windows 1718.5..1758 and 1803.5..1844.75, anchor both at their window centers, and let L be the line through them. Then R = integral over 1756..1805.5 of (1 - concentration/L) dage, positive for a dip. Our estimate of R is 8.2 yr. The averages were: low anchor 404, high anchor 456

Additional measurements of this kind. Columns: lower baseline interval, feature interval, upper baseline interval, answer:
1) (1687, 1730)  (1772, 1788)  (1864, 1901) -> 6.4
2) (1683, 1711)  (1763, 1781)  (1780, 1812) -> 2.5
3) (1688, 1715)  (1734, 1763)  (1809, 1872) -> 6.7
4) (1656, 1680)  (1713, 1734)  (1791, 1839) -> 1.8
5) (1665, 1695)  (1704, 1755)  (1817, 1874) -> 8.3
